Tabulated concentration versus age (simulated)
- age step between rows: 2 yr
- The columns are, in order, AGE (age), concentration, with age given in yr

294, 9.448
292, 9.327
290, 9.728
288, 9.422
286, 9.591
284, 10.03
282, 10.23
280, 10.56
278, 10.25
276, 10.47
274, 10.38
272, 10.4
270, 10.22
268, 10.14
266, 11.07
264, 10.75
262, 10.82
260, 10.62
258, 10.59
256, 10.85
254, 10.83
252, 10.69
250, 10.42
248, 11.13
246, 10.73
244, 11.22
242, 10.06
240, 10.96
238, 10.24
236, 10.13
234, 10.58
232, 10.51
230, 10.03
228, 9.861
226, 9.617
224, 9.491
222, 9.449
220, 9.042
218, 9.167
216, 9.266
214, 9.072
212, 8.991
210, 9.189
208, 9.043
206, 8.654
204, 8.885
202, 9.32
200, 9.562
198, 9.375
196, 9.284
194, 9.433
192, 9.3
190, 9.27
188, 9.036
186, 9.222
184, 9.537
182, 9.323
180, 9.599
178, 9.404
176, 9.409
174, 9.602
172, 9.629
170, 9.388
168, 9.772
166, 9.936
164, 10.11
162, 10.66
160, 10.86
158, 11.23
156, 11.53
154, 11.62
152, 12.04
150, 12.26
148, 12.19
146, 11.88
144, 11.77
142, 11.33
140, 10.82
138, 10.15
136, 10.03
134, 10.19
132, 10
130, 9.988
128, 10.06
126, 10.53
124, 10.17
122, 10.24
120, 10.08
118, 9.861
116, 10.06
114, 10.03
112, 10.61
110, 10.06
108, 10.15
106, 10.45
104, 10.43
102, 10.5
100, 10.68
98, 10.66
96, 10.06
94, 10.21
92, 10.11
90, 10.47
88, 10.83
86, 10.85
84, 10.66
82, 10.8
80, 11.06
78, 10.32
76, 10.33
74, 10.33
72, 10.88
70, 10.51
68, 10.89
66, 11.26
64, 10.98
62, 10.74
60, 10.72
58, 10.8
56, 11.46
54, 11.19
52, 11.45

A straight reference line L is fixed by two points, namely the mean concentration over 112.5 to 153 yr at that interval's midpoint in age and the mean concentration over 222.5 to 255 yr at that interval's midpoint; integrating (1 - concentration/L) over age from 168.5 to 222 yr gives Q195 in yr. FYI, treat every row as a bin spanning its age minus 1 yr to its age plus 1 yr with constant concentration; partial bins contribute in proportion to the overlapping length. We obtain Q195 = 6.28 yr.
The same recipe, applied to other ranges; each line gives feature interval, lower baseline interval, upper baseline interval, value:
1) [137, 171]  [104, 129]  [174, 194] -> -4.5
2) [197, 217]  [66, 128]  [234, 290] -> 2.5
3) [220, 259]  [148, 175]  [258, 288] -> 0.4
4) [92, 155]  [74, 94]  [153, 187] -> -1.7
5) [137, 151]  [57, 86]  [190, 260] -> -1.6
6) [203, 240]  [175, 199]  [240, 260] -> 2.1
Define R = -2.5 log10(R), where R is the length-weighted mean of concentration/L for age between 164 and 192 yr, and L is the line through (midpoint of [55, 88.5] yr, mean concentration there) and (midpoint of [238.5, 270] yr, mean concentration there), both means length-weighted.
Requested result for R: 0.13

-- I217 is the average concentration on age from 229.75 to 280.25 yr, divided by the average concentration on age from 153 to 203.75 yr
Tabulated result 1.08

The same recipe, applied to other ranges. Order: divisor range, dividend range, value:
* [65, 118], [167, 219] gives 0.89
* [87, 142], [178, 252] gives 0.94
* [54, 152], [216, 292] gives 0.96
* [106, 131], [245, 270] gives 1.05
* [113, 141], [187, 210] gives 0.91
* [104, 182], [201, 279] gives 0.96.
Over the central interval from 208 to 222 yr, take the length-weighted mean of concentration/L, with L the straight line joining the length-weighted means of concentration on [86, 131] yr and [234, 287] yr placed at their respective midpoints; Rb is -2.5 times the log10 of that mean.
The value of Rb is 0.146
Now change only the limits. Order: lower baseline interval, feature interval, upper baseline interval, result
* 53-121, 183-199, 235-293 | 0.13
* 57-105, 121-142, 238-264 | 0.04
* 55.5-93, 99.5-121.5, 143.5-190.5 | 0.04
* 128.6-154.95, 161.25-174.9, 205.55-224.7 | 0.06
